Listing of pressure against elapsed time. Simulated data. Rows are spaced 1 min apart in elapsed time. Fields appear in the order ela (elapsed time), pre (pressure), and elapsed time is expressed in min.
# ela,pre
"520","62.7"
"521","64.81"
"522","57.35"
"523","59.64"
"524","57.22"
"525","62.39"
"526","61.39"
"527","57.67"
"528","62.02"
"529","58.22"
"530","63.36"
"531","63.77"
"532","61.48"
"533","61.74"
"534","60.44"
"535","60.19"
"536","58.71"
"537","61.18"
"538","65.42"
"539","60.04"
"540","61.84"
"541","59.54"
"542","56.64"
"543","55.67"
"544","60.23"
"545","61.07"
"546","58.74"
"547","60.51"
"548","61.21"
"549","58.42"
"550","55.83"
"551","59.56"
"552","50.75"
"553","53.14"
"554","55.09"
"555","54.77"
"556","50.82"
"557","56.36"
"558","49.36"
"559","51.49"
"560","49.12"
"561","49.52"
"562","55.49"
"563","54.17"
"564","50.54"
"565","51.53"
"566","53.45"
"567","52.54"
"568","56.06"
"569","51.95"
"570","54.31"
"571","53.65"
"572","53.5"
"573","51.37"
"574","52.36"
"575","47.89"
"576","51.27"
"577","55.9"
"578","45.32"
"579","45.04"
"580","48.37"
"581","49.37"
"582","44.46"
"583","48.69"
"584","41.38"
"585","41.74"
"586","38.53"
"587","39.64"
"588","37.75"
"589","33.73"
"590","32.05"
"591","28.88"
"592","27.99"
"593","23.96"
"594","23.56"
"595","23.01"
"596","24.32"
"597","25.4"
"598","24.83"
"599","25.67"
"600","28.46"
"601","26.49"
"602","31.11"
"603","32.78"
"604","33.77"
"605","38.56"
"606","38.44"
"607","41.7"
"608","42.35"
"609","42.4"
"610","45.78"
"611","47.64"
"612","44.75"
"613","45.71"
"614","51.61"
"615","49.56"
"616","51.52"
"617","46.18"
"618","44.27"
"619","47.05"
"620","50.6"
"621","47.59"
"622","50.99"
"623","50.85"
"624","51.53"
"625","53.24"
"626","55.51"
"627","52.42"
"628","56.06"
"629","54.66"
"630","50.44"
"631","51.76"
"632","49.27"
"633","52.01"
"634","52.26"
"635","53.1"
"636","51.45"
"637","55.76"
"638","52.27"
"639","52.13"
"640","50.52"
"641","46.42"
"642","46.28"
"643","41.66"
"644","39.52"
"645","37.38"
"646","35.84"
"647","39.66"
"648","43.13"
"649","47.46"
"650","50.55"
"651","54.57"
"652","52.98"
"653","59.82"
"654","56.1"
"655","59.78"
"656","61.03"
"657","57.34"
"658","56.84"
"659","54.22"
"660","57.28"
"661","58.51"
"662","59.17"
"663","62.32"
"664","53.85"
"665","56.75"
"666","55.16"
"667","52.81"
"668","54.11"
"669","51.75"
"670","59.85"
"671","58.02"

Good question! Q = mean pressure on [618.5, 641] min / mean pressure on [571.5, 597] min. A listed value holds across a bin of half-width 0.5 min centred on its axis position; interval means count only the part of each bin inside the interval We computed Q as 1.29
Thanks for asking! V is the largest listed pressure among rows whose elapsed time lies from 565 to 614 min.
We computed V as 56.06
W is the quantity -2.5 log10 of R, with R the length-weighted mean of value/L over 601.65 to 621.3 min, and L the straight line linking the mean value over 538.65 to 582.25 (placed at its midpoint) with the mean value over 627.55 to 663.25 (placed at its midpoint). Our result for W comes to 0.20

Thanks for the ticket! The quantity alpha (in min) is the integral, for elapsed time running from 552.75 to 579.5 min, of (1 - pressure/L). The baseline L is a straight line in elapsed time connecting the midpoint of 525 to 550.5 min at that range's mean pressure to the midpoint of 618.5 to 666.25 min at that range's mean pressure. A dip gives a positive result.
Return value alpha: 2.7 min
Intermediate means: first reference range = 60.3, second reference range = 51.8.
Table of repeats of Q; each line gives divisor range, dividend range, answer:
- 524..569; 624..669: 0.91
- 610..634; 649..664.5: 1.13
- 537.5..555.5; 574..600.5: 0.64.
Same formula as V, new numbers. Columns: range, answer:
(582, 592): 48.69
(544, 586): 61.21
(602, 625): 53.24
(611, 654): 59.82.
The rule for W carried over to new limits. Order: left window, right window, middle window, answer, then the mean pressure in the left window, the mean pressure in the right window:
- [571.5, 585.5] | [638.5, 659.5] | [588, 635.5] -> 0.18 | 48.3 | 49.7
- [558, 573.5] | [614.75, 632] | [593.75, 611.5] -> 0.47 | 52.5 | 50.8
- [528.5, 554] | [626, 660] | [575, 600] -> 0.45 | 59.4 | 50.9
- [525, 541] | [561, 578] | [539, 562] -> 0.02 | 61.2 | 52.6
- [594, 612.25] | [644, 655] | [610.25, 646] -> -0.20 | 33.9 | 47.9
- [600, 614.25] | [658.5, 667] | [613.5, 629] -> -0.15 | 39.6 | 56.9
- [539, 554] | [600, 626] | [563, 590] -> 0.09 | 58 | 44.2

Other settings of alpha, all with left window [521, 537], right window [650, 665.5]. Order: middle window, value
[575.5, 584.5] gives 1.7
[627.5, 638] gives 0.9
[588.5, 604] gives 8.2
